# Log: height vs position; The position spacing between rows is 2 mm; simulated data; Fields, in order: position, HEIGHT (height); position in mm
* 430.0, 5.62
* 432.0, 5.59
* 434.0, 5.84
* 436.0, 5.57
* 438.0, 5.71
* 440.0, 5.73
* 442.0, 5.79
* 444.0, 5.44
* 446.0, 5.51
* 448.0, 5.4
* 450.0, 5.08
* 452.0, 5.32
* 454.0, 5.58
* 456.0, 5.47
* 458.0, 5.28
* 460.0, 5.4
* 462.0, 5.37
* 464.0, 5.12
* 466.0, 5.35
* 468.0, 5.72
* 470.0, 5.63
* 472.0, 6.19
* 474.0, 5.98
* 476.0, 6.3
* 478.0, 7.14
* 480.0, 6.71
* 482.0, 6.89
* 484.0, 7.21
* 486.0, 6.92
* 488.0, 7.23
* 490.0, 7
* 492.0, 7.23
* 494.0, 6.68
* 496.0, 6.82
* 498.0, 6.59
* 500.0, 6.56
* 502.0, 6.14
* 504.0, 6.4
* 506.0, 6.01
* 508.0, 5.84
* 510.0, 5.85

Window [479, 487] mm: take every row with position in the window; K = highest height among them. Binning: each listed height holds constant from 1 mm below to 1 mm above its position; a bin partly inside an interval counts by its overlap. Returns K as 7.21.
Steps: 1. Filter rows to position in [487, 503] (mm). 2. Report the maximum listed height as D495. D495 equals 7.23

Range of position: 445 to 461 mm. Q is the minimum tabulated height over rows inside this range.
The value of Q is 5.08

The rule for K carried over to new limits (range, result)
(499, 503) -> 6.56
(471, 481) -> 7.14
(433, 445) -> 5.84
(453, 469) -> 5.72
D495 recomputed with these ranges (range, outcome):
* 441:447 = 5.79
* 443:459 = 5.58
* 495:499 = 6.82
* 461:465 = 5.37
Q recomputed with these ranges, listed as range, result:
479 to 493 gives 6.71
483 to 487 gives 6.92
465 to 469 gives 5.35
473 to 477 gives 5.98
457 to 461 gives 5.28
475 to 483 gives 6.3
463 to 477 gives 5.12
